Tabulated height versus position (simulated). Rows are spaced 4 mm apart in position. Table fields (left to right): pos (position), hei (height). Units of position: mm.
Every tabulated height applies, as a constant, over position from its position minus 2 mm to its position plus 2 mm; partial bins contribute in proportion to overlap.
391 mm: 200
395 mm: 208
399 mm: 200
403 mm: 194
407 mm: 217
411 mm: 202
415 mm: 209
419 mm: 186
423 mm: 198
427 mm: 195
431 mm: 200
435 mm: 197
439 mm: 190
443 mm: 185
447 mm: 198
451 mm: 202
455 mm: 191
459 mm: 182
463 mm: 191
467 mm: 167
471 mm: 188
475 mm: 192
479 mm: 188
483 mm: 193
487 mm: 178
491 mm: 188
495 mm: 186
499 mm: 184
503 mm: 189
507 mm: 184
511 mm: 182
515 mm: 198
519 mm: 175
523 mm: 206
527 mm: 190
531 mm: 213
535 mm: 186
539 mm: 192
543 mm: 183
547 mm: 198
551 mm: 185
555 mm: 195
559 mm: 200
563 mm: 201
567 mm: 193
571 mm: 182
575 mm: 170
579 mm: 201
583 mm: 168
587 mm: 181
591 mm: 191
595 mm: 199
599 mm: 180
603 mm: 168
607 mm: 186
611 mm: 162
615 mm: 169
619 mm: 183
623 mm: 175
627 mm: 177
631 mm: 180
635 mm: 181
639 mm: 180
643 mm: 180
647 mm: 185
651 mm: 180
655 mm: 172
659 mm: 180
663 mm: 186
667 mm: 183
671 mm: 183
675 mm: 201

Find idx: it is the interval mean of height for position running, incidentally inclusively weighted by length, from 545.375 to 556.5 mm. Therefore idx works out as 192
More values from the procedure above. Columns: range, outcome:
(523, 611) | 188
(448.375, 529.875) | 188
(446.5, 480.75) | 188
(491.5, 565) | 191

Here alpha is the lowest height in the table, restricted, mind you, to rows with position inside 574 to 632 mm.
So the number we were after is 162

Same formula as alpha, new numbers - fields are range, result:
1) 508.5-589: 168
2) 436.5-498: 167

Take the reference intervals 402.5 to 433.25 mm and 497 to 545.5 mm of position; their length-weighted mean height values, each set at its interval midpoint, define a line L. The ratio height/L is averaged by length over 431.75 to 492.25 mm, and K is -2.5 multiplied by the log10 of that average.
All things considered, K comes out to 0.04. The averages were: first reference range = 200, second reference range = 190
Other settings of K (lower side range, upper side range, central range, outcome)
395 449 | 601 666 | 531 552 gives -0.026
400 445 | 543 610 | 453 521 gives 0.043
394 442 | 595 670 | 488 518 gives 0.026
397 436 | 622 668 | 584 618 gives 0.027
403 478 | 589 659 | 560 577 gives -0.021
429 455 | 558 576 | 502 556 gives 0.001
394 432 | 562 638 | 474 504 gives 0.033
